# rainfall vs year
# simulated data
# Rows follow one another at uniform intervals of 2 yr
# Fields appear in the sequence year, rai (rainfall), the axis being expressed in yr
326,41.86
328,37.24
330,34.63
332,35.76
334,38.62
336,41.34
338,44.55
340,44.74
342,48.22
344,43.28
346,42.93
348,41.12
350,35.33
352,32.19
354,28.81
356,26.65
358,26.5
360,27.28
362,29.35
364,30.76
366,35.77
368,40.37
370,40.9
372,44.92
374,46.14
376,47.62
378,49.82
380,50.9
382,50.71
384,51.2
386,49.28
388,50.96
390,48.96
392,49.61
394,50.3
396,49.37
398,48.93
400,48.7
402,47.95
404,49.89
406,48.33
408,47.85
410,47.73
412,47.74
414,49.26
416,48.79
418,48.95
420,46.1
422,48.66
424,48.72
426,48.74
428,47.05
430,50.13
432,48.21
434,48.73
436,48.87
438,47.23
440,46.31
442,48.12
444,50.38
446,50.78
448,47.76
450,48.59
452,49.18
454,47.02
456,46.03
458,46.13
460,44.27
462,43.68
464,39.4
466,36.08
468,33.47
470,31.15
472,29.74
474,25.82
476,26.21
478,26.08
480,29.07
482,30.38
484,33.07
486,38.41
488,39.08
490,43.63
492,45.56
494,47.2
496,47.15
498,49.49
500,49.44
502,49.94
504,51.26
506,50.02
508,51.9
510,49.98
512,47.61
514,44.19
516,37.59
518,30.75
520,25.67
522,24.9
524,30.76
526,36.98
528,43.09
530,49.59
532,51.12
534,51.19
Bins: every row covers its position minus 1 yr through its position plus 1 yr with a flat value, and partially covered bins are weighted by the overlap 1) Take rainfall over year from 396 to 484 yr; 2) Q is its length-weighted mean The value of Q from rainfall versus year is 43.9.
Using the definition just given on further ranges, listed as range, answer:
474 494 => 34.8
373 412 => 49.1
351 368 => 30.3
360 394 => 44.5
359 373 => 35.6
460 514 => 40.3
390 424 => 48.6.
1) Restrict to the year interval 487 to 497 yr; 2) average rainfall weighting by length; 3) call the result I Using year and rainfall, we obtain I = 44.5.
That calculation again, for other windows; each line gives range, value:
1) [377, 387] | 50.4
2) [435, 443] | 47.6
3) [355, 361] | 26.8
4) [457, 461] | 45.2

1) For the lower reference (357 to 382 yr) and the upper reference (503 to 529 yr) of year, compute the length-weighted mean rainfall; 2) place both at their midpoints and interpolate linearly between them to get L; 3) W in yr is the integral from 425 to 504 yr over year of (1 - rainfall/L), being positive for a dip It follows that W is -4.9 yr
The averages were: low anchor 39.7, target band 42.6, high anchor 40.4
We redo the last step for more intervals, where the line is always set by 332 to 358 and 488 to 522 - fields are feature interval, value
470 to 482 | 4.2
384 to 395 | -2.7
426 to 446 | -3.2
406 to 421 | -2.6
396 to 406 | -2.1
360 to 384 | -1.7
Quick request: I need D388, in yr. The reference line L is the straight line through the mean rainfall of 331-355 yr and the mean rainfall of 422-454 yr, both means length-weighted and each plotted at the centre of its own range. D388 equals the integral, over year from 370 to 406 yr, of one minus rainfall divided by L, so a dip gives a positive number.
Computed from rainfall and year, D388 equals -4.1 yr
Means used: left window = 39.7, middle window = 48.9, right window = 48.5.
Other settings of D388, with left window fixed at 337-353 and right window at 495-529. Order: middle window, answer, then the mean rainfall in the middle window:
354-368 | 3.87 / 30.1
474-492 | 3.72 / 33.5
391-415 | -4.00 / 48.8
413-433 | -3.11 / 48.5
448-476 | 1.53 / 39.8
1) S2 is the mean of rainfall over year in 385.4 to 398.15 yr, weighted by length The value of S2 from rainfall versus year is 49.7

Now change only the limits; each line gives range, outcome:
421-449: 48.5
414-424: 48.3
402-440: 48.3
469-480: 27.9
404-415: 48.3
